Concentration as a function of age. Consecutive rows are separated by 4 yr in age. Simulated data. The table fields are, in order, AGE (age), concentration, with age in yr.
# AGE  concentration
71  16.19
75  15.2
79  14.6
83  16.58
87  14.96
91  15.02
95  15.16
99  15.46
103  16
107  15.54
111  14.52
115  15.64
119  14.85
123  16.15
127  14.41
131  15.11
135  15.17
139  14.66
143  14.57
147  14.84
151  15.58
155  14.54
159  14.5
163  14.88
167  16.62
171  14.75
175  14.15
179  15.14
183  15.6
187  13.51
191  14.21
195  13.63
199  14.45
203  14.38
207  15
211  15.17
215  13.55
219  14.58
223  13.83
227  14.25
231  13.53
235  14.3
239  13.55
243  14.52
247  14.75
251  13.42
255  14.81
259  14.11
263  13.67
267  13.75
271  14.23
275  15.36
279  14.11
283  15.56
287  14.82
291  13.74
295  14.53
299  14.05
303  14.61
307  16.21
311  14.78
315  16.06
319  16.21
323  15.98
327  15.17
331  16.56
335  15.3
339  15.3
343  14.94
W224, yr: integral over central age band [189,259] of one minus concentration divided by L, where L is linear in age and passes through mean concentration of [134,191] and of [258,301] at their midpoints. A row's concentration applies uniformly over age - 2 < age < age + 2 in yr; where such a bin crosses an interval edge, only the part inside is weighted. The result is 1.79 yr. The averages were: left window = 14.9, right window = 14.4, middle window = 14.2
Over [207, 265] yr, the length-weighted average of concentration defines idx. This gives 14.2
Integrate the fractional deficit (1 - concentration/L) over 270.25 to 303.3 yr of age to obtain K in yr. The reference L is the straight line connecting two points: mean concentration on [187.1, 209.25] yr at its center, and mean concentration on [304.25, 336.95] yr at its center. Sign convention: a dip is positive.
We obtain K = 1.68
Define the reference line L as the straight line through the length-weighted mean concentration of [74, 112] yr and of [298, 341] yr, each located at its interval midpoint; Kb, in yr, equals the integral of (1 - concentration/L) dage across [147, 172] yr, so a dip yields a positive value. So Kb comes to 0.4 yr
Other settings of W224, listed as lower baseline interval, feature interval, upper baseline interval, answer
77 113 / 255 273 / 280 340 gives 1.44 yr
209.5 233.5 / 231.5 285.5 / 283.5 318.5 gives 0.77 yr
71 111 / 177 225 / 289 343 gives 2.83 yr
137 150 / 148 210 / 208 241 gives -1.10 yr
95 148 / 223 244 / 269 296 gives 1.13 yr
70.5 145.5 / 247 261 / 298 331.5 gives 1.11 yr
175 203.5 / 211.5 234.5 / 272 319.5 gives 0.83 yr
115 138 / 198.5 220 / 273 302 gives 0.50 yr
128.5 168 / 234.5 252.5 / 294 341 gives 1.33 yr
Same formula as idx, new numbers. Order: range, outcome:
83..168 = 15.2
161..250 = 14.5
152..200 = 14.7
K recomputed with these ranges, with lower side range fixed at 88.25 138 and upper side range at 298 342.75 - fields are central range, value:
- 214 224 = 0.9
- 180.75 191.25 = 0.6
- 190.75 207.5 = 1.1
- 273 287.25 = 0.4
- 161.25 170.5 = -0.2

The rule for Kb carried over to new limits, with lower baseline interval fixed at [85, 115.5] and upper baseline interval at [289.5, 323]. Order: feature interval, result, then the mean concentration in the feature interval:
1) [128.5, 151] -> 0.5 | 14.9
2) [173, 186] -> 0.3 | 14.9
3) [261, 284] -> 1.1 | 14.4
